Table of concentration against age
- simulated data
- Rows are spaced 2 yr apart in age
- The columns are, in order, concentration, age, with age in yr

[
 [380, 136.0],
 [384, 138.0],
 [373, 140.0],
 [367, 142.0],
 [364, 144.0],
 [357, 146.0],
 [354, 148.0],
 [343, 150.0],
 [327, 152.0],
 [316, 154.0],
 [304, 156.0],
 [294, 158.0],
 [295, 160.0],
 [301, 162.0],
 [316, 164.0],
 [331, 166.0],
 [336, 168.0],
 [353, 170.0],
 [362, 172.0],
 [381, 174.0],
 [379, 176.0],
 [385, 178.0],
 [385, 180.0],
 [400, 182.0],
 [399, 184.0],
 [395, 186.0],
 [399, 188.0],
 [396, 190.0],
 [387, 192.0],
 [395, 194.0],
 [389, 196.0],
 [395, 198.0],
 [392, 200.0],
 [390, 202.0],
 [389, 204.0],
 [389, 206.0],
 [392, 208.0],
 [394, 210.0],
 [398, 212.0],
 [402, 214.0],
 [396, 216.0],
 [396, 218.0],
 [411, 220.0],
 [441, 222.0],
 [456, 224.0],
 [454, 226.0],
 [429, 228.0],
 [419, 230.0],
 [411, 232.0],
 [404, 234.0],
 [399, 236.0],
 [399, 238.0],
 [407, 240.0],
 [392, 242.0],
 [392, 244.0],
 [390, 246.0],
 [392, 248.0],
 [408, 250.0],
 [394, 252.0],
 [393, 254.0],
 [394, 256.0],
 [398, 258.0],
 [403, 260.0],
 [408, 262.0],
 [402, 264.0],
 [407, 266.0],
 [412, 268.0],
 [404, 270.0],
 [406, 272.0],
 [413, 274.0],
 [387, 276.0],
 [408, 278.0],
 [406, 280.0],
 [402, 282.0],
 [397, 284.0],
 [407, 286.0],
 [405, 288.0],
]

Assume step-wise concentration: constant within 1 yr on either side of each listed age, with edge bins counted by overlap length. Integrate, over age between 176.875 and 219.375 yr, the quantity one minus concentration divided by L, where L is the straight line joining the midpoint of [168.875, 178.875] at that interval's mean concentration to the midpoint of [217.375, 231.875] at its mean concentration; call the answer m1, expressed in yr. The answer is 0.5 yr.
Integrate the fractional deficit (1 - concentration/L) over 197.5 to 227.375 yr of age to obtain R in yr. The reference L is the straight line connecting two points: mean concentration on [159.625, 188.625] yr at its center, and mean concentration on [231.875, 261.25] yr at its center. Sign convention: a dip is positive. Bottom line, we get -2.0 yr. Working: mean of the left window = 362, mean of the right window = 398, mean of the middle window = 407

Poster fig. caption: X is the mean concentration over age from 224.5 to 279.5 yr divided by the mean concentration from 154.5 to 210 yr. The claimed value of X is 1.10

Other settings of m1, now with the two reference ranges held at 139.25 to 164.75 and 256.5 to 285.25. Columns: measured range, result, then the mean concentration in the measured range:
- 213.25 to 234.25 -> -2.56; 421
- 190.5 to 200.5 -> -0.95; 392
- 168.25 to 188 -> -1.92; 381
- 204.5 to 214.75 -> -0.79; 395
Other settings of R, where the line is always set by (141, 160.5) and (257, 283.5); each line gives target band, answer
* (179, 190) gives -1.3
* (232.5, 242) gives -0.4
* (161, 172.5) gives 0.4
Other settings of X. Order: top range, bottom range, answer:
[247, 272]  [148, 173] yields 1.24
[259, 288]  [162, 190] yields 1.10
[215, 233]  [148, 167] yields 1.34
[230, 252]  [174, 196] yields 1.02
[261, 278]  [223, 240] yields 0.96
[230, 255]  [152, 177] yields 1.21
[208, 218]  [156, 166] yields 1.30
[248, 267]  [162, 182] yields 1.12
